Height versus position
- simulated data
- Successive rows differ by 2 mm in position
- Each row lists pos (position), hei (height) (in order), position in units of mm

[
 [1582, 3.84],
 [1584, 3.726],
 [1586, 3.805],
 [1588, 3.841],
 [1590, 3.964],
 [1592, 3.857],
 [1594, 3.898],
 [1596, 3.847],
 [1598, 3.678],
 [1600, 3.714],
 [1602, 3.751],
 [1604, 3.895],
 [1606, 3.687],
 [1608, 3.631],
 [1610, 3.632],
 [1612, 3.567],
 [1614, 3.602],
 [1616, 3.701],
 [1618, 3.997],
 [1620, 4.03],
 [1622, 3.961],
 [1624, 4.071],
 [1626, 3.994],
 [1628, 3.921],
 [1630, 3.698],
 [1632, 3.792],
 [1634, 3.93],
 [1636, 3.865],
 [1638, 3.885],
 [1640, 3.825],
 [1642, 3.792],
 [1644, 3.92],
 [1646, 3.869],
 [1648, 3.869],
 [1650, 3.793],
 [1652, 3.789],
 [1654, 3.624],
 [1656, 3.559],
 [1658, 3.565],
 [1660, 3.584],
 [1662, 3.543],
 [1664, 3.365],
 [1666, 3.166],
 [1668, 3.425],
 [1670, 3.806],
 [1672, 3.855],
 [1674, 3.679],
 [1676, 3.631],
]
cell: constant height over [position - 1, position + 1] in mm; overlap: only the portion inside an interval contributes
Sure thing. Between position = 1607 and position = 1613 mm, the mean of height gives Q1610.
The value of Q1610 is 3.61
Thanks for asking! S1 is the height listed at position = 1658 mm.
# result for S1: 3.565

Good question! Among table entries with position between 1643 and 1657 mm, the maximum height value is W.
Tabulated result 3.92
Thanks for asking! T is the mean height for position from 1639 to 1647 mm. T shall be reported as 3.85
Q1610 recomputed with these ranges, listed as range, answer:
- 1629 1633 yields 3.75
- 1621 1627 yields 4.01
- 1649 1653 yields 3.79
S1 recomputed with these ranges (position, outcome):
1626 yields 3.994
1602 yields 3.751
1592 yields 3.857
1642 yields 3.792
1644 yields 3.92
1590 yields 3.964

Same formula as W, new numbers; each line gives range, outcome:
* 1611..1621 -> 4.03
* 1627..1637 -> 3.93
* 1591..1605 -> 3.898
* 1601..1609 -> 3.895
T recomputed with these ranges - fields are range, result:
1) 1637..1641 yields 3.85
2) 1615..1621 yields 3.91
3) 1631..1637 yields 3.86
